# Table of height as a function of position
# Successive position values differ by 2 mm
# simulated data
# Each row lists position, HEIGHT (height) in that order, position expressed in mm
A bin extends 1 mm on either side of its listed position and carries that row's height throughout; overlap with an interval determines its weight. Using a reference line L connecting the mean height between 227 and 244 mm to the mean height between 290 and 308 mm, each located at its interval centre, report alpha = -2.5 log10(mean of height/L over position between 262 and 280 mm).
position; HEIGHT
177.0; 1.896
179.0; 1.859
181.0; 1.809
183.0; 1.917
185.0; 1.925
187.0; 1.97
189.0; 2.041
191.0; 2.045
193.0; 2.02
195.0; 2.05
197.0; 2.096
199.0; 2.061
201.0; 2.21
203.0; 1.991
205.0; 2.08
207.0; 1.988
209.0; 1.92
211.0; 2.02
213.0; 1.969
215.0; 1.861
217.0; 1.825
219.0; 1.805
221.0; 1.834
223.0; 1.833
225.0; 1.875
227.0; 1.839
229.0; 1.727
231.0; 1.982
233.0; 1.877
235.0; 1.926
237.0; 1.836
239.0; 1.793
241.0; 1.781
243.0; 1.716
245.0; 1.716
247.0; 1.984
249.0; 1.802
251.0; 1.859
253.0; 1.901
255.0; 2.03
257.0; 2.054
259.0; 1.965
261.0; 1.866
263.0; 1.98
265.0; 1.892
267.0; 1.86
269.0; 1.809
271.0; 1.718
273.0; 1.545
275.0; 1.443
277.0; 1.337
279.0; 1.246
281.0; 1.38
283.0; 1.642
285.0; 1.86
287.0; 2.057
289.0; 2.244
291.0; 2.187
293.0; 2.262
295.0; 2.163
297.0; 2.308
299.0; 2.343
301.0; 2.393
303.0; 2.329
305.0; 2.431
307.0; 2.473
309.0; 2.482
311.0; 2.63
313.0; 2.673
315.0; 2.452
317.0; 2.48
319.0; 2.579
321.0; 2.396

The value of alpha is 0.26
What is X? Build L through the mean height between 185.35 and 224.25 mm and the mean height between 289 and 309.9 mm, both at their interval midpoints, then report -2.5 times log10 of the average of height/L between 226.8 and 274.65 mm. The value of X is 0.16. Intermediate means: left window 1.98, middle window 1.85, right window 2.33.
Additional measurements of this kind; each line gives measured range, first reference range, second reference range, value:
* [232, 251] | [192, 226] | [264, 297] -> 0.04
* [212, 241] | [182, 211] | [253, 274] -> 0.06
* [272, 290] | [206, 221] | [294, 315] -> 0.37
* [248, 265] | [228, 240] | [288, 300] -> 0.04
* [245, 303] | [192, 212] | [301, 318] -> 0.23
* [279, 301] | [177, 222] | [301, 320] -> 0.19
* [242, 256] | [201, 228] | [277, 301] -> 0.05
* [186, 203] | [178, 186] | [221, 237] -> -0.10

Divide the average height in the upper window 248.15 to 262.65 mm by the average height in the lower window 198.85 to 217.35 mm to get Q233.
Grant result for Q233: 1.0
